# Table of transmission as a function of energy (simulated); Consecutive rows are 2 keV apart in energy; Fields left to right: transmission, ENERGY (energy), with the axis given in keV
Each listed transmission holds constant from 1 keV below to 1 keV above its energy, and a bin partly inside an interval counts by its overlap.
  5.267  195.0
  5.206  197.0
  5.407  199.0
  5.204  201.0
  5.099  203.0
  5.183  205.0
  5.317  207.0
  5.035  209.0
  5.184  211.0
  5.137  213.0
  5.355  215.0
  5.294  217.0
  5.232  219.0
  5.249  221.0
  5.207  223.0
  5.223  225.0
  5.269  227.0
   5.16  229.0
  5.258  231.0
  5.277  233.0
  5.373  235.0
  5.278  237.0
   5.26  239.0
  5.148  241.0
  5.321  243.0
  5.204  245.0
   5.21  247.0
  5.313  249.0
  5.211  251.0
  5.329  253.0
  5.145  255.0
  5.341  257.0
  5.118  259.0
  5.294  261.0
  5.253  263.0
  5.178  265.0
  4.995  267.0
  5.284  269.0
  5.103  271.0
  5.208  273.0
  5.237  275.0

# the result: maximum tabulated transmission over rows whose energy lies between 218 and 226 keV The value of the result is 5.249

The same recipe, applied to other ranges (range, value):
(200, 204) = 5.204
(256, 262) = 5.341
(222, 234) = 5.277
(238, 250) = 5.321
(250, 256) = 5.329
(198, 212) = 5.407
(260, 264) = 5.294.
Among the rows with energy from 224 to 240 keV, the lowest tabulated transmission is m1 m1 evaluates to 5.16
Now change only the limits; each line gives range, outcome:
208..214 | 5.035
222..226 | 5.207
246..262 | 5.118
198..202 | 5.204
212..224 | 5.137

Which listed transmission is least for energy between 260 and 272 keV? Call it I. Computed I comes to 4.995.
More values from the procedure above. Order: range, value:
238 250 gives 5.148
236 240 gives 5.26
